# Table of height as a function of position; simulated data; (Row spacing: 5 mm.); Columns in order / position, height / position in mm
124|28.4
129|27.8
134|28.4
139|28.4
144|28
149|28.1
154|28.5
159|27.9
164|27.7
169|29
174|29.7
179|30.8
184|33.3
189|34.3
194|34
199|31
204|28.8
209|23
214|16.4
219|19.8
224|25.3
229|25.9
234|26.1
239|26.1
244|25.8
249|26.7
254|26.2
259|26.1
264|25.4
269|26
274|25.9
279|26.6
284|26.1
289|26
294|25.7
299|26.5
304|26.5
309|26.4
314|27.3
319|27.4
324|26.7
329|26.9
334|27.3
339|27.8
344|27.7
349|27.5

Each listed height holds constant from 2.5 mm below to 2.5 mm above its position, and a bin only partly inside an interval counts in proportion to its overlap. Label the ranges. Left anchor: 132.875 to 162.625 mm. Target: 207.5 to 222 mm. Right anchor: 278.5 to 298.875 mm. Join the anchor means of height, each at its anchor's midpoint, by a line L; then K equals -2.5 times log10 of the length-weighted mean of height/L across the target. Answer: 0.35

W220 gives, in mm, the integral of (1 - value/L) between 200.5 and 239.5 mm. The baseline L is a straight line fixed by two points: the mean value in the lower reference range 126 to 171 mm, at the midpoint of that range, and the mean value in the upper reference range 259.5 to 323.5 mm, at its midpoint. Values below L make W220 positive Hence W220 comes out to 4.7 mm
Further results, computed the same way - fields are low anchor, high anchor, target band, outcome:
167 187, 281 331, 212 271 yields 8.1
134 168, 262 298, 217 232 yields 1.7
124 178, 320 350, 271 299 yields 1.5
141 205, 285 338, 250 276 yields 1.8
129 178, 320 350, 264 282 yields 1.1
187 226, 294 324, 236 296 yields 1.3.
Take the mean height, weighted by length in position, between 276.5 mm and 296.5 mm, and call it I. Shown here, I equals 26.1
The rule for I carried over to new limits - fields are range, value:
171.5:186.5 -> 31.3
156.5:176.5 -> 28.6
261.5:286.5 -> 26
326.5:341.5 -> 27.3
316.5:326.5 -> 27.1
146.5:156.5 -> 28.3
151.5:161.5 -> 28.2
